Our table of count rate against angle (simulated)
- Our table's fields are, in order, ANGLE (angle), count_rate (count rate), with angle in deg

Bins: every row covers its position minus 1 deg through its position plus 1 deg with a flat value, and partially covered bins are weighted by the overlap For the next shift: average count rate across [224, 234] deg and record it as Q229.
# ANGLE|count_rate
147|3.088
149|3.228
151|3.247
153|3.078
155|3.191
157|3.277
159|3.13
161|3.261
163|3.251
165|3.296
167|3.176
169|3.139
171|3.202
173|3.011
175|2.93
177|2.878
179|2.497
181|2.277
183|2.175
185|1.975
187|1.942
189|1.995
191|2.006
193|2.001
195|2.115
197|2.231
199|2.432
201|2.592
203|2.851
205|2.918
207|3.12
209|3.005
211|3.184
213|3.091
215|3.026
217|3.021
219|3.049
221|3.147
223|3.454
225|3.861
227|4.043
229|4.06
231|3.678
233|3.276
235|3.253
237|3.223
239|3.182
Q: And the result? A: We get 3.78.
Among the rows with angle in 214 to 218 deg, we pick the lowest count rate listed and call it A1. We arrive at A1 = 3.021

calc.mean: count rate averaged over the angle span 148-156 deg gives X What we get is 3.19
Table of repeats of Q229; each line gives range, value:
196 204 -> 2.53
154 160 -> 3.2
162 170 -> 3.22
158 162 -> 3.2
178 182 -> 2.39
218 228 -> 3.51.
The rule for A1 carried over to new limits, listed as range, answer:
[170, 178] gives 2.878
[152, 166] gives 3.078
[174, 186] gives 1.975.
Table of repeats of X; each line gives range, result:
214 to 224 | 3.14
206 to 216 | 3.09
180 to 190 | 2.07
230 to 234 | 3.48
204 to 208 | 3.02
